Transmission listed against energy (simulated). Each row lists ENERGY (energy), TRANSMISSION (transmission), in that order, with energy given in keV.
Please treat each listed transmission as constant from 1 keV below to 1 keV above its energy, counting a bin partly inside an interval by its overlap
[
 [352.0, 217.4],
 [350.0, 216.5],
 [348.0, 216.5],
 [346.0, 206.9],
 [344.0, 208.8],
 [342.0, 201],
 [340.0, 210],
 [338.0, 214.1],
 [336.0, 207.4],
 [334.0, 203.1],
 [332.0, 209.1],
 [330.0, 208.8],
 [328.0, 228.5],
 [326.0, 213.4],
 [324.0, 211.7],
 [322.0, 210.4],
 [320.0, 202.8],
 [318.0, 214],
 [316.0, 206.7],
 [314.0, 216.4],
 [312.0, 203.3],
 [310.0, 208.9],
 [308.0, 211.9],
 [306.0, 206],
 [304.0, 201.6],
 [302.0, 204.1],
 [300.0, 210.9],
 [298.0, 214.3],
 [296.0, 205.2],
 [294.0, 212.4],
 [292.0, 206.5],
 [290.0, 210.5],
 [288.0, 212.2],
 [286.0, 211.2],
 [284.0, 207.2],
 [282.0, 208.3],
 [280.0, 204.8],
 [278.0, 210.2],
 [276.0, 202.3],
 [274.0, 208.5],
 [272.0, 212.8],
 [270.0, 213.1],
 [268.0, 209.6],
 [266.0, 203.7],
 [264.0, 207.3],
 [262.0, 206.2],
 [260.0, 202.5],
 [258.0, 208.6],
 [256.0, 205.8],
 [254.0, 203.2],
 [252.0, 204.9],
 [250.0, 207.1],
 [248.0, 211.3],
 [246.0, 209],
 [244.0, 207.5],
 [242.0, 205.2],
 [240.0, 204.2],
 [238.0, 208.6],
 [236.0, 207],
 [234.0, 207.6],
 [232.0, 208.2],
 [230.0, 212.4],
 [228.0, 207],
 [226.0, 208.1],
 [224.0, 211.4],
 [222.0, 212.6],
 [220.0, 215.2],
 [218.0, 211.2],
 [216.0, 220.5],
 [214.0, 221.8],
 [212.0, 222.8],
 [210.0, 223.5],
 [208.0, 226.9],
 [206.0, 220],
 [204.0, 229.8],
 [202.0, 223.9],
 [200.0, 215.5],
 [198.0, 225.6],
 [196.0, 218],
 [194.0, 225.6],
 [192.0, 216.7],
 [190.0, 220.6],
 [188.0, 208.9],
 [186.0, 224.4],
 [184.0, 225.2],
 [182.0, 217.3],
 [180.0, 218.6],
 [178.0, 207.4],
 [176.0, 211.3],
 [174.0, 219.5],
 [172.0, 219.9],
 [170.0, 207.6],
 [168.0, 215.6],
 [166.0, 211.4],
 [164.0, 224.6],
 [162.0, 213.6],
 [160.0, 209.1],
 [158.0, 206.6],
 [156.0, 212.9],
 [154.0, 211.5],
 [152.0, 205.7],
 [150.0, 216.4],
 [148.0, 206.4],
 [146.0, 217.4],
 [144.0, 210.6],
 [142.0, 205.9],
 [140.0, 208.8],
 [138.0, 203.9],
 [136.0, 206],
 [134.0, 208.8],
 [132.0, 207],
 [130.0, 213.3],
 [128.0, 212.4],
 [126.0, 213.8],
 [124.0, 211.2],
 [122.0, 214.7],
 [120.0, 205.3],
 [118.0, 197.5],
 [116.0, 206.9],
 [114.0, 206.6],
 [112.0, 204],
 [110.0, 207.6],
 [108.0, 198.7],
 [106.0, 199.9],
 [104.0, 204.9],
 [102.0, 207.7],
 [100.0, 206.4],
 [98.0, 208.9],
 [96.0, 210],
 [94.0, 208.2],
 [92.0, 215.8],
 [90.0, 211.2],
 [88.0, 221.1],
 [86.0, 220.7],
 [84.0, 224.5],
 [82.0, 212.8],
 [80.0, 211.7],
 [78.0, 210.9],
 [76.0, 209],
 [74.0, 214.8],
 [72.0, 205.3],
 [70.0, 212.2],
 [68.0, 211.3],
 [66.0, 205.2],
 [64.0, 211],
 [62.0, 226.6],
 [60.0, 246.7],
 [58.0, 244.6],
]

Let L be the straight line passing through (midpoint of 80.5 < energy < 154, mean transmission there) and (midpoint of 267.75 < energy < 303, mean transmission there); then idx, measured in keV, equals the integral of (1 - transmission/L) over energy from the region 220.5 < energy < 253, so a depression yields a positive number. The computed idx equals 0.1 keV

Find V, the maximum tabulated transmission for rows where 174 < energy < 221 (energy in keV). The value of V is 229.8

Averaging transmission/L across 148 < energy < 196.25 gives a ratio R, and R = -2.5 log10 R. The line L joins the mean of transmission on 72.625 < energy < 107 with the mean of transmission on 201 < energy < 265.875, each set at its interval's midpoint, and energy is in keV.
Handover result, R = -0.02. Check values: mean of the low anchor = 212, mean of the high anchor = 212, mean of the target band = 215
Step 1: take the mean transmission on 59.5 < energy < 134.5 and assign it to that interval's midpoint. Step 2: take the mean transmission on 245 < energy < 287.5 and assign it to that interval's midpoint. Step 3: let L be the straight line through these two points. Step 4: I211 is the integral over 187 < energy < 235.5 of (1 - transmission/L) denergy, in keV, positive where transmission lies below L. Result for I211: -2.0 keV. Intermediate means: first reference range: 211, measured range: 217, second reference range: 208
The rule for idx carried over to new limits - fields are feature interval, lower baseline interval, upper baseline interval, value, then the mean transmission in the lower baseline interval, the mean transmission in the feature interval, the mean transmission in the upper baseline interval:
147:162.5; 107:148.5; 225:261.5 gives -0.2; 208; 210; 207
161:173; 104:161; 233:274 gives -0.4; 208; 215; 207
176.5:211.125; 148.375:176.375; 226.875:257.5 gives -1.6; 213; 220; 207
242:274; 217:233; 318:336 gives 0.5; 211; 207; 211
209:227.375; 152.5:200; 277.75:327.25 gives -0.2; 216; 216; 209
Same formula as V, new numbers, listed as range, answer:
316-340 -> 228.5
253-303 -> 214.3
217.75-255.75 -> 215.2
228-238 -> 212.4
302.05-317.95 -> 216.4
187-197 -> 225.6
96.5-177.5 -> 224.6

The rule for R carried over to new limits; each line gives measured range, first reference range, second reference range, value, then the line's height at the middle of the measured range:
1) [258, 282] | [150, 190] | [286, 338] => 0.02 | 211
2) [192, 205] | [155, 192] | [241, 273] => -0.05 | 213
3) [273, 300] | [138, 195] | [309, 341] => 0.01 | 211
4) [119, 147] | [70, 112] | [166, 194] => 0.02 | 213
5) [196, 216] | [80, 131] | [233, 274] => -0.07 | 208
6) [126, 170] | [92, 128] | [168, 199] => 0.01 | 213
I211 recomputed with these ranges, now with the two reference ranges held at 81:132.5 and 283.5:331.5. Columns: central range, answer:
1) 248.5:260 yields 0.2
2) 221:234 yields 0.0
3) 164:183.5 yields -0.5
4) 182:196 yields -0.7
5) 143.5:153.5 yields -0.1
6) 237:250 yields 0.1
